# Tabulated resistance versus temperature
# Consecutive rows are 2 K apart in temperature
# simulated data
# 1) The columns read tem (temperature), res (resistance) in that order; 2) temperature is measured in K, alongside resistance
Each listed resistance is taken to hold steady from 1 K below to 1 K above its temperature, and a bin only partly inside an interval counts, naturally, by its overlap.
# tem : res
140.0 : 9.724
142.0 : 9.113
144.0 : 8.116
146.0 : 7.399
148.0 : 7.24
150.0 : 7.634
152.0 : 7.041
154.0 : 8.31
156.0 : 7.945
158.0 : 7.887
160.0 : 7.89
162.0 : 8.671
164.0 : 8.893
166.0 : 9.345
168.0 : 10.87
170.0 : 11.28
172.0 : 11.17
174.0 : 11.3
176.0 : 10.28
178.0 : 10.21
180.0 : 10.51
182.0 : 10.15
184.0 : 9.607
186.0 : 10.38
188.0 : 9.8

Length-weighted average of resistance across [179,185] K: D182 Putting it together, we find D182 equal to 10.1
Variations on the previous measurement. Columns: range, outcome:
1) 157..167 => 8.54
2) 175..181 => 10.3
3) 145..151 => 7.42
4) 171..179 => 10.7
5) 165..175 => 10.8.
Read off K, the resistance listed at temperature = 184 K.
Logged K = 9.607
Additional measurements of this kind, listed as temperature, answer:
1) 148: 7.24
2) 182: 10.15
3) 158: 7.887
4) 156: 7.945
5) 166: 9.345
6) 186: 10.38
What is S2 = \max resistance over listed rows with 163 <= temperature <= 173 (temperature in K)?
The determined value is 11.28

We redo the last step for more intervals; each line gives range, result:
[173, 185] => 11.3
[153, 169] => 10.87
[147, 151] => 7.634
